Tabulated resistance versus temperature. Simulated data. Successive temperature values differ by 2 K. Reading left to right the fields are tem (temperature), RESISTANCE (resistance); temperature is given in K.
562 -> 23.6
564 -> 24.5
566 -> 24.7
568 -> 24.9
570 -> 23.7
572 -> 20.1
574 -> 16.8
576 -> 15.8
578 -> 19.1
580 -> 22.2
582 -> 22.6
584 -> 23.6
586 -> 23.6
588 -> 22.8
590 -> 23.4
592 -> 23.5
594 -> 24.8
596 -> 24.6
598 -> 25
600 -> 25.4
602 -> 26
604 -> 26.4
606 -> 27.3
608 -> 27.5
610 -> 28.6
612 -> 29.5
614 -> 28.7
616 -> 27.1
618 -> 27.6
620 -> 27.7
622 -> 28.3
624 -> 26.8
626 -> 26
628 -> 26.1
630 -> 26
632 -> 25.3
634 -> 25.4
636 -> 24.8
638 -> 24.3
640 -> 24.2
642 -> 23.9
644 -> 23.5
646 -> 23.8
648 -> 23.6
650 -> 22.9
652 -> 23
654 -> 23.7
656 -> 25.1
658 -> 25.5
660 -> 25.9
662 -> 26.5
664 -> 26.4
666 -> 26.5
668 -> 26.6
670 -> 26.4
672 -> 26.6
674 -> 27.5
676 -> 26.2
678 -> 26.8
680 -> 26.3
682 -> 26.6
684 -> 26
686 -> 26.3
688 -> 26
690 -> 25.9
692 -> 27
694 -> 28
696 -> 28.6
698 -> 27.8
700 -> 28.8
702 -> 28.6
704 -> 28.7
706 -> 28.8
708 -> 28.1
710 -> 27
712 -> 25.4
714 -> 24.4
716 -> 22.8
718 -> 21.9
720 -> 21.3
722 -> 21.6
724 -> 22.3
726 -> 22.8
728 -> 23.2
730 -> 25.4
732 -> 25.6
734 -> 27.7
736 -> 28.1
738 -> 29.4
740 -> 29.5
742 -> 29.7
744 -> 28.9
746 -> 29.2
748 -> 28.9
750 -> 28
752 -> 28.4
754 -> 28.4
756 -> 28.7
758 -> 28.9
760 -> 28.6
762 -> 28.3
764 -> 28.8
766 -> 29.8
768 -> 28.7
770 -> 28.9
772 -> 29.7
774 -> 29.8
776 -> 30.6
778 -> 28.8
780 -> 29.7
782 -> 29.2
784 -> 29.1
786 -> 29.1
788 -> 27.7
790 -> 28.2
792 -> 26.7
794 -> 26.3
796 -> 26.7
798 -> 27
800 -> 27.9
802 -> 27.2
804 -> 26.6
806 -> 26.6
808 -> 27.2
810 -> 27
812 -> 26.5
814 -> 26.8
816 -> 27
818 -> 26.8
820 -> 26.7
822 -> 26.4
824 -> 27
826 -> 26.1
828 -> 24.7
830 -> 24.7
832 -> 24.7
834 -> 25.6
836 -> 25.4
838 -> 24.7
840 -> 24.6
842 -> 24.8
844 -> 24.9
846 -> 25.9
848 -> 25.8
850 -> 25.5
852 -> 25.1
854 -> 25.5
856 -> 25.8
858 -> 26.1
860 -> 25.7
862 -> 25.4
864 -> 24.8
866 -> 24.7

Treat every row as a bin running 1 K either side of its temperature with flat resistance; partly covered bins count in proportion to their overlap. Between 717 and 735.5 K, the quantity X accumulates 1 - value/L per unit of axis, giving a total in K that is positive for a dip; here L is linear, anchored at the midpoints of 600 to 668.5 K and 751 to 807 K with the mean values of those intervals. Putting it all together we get 2.57 K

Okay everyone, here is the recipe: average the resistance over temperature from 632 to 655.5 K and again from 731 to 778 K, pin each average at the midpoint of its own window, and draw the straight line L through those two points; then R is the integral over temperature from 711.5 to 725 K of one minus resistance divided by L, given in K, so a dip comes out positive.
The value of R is 2.2 K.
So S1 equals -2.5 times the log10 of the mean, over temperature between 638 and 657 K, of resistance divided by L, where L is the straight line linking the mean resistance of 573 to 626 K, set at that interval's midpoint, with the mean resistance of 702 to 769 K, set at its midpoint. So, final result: 0.08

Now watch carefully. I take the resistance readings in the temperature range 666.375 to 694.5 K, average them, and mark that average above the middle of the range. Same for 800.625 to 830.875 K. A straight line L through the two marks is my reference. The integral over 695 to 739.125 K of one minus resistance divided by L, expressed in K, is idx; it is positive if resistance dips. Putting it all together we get 1.2 K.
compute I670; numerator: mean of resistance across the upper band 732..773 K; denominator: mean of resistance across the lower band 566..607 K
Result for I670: 1.24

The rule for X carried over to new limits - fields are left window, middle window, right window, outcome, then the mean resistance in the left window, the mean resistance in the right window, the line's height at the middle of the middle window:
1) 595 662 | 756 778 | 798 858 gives -2.8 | 25.8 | 26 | 25.9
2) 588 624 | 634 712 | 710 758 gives 0.7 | 26.5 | 26.2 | 26.3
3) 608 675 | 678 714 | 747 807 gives -0.4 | 25.9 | 28.4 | 26.9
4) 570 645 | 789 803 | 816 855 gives -1.0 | 24.7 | 25.6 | 25.4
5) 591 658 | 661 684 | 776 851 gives -0.6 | 25.6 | 26.7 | 25.9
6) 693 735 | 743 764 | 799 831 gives -2.1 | 25.7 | 26.6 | 26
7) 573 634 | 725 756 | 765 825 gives -0.6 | 24.9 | 27.9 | 27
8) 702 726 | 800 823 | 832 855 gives -1.6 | 24.8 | 25.2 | 25.1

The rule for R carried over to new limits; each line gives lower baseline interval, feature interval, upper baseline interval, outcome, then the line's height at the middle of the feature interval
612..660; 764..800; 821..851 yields -4.5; 25.4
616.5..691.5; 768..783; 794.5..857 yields -2.0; 25.9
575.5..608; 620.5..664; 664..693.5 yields 0.5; 25.3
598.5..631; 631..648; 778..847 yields 1.7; 27.1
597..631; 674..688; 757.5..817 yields 0.5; 27.5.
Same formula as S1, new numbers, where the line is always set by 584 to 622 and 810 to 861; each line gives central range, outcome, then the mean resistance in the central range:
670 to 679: -0.03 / 26.7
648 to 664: 0.06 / 24.7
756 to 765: -0.11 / 28.7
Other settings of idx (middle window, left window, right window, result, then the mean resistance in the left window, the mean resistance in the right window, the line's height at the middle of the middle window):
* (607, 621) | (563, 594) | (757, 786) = -2.77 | 22.2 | 29.2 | 23.5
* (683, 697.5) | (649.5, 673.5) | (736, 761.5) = -0.13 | 25.5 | 28.8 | 26.6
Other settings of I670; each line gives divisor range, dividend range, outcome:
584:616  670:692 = 1.03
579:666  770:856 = 1.06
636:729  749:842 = 1.08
